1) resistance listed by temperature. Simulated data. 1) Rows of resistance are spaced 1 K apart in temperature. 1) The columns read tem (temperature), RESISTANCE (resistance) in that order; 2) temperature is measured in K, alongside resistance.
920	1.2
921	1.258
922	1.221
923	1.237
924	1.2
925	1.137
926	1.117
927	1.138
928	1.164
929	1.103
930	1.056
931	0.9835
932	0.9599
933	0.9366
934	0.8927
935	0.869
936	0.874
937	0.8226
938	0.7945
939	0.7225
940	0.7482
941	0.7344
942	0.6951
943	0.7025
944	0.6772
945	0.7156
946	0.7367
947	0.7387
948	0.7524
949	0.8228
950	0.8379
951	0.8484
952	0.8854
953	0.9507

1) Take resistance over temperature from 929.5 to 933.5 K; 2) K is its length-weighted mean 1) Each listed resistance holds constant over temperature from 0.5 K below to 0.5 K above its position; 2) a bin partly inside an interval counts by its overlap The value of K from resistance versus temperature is 0.984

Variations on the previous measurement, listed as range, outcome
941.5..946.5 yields 0.705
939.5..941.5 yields 0.741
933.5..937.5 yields 0.865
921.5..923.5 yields 1.23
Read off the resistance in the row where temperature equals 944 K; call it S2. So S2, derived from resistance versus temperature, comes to 0.6772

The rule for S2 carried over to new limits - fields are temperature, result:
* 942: 0.6951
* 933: 0.9366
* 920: 1.2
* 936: 0.874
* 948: 0.7524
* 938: 0.7945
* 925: 1.137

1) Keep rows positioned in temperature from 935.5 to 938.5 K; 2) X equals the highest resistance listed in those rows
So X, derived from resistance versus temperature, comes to 0.874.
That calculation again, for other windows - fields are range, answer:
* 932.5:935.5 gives 0.9366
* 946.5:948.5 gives 0.7524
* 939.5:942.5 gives 0.7482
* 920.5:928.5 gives 1.258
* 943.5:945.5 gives 0.7156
